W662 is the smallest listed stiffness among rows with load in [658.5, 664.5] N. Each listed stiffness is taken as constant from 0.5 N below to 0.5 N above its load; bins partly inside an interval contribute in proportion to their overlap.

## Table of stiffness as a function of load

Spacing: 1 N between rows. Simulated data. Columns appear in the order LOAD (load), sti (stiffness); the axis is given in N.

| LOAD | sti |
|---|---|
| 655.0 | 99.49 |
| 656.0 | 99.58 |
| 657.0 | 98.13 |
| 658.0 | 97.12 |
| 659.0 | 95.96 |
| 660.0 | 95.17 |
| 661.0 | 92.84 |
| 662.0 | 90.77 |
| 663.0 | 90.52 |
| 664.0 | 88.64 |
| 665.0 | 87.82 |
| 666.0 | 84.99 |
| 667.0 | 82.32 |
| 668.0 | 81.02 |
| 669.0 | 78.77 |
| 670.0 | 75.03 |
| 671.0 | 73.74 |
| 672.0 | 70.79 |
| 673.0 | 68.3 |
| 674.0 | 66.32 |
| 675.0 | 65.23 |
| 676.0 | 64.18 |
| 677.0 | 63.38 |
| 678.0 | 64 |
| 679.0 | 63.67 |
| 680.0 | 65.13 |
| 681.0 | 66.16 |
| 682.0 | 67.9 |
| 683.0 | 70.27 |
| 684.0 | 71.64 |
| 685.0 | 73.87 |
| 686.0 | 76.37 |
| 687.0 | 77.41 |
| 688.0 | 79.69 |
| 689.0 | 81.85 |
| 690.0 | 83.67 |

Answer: 88.64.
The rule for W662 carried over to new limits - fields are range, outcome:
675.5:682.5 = 63.38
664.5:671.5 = 73.74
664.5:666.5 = 84.99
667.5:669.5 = 78.77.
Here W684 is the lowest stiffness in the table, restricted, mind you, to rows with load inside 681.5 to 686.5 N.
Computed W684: 67.9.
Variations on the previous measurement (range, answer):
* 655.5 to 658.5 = 97.12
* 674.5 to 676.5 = 64.18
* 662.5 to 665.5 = 87.82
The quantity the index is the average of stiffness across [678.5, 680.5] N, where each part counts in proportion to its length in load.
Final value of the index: 64.4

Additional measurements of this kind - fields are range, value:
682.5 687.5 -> 73.9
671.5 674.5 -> 68.5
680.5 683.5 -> 68.1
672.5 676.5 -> 66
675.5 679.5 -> 63.8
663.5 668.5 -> 85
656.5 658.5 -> 97.6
